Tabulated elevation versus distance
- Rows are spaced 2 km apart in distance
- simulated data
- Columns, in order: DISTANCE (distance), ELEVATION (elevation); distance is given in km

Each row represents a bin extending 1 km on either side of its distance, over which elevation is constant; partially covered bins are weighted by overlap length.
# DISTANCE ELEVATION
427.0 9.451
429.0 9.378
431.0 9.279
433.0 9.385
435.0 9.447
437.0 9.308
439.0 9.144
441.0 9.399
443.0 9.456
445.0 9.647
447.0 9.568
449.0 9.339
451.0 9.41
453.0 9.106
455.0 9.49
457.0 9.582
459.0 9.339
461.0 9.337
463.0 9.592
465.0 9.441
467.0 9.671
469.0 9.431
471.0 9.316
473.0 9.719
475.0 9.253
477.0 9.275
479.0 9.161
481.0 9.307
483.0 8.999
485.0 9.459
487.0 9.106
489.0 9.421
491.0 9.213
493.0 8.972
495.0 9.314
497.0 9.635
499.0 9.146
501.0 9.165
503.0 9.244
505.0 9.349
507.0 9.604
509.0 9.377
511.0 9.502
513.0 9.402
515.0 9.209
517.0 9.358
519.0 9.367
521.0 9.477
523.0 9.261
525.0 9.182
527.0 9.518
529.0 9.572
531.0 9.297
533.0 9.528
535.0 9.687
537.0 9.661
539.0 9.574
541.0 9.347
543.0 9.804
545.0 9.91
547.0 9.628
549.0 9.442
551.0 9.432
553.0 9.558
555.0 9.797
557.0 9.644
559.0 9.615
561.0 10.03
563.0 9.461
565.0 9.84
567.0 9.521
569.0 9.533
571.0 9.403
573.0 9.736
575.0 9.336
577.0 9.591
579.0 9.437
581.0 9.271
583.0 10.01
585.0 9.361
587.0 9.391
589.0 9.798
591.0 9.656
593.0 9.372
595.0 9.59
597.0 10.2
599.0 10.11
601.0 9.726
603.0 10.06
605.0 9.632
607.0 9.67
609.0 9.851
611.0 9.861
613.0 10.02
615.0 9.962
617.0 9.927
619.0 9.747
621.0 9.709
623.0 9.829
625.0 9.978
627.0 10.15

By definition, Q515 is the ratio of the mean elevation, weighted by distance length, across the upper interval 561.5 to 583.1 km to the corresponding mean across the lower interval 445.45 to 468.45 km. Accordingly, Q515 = 1.0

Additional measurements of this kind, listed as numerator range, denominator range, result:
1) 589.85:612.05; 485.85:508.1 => 1.05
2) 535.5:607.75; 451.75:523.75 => 1.03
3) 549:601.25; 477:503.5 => 1.04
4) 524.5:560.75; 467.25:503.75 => 1.03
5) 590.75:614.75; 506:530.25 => 1.04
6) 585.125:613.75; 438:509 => 1.04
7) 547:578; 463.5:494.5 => 1.03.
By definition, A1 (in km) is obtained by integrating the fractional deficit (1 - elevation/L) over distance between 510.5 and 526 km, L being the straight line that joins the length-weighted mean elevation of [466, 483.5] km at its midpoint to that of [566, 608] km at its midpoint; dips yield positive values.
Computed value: 0.2 km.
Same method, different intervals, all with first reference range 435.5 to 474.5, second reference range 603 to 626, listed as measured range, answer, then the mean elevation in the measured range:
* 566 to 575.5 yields 0.21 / 9.51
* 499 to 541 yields 0.85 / 9.41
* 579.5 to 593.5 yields 0.31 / 9.55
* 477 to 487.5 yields 0.32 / 9.22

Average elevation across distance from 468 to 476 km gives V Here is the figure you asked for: 9.43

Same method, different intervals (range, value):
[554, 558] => 9.72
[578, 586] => 9.52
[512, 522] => 9.36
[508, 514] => 9.43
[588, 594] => 9.61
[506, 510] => 9.49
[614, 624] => 9.83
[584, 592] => 9.55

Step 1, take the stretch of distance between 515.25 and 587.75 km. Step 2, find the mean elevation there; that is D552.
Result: 9.54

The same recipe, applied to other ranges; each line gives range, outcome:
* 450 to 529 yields 9.35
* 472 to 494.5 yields 9.26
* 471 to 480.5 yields 9.35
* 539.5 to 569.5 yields 9.64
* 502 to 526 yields 9.36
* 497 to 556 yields 9.46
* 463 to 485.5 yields 9.37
